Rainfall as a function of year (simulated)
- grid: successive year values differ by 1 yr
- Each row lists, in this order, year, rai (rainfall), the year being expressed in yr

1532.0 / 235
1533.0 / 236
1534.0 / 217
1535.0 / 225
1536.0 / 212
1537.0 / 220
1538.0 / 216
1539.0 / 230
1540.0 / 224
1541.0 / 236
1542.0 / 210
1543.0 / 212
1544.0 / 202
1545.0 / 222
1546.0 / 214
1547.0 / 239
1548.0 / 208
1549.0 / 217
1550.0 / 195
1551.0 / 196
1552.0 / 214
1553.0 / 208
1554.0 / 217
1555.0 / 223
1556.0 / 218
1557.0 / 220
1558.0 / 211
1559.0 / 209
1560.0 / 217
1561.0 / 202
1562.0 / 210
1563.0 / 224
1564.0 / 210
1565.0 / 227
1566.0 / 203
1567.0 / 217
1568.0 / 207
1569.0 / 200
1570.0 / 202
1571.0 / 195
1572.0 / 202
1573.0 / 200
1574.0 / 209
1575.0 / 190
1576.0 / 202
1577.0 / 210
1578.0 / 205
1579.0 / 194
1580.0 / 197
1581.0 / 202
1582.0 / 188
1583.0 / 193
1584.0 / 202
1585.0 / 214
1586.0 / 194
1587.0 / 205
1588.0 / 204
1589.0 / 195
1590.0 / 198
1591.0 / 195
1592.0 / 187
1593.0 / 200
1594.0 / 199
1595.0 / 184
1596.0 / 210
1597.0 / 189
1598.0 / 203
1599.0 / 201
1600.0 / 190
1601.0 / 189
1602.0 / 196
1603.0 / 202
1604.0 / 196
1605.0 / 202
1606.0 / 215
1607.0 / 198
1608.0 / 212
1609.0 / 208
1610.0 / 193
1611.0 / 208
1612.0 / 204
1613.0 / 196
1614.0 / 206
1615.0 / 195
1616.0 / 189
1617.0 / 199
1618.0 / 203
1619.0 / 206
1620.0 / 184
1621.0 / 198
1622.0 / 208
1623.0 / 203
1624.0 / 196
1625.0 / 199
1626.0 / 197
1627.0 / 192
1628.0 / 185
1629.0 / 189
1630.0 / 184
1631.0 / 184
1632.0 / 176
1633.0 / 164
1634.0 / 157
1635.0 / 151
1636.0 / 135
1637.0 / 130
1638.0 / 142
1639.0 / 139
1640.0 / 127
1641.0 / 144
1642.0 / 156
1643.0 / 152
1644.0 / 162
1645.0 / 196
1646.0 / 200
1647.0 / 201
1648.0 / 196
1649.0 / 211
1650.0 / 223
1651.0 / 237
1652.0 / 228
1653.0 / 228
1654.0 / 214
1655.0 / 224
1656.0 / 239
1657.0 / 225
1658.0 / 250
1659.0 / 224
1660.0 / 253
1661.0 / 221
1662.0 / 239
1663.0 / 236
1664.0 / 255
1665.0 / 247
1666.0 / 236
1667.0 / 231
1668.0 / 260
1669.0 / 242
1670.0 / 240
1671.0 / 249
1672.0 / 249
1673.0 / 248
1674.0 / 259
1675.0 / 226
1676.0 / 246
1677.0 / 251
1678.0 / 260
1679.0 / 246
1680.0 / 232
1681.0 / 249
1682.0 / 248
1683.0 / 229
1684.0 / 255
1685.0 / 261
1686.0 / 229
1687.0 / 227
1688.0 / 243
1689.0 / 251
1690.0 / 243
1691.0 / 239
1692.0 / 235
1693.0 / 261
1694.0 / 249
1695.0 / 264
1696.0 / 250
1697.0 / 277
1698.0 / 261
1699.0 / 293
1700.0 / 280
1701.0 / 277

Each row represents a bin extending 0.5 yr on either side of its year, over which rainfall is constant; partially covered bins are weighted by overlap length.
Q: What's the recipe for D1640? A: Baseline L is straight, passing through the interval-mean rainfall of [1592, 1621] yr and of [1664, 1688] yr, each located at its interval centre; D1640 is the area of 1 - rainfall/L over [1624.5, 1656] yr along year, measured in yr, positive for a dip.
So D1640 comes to 5.6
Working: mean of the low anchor 199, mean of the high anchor 245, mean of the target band 182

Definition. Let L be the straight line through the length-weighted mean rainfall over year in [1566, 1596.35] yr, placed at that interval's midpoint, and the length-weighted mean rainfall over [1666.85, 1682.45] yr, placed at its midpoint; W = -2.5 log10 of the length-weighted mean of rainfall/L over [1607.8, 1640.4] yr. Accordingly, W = 0.20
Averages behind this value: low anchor 200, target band 184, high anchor 246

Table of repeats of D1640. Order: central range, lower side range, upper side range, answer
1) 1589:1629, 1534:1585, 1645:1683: 4.3 yr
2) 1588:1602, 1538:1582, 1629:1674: 0.8 yr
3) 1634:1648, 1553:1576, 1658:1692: 4.5 yr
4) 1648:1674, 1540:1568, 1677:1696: 0.4 yr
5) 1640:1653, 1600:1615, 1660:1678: 2.1 yr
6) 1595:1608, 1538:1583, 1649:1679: 1.3 yr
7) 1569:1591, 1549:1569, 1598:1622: 0.7 yr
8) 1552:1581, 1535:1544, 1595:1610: 0.4 yr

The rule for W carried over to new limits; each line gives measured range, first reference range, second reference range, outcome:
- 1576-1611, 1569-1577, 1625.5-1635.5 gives -0.038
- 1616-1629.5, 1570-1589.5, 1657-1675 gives 0.128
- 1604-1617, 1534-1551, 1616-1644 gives -0.102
